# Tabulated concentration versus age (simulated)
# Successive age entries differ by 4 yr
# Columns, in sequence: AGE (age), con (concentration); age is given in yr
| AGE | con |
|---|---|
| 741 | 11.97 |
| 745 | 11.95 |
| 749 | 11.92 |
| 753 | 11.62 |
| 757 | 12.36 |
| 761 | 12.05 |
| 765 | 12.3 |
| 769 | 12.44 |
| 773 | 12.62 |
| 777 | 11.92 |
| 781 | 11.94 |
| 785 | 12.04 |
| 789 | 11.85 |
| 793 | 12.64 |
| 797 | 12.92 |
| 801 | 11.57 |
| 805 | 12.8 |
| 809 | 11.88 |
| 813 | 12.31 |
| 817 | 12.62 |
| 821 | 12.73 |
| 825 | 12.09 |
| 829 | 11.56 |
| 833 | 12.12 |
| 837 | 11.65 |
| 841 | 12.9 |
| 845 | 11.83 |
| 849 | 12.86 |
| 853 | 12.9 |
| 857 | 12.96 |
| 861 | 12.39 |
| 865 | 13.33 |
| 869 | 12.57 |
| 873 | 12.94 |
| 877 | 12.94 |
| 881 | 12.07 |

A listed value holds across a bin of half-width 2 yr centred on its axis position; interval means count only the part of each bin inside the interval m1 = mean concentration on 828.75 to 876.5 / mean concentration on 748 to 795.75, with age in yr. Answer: 1.03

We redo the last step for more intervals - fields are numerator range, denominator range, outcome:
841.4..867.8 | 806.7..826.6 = 1.03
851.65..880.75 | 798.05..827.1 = 1.04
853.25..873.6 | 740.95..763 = 1.07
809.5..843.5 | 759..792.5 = 1.00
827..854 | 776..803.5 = 1.01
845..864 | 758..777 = 1.03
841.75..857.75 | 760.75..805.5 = 1.03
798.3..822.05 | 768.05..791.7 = 1.02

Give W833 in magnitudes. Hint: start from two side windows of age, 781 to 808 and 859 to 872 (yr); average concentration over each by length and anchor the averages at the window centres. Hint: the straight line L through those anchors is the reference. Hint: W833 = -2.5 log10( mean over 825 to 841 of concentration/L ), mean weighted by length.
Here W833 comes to 0.05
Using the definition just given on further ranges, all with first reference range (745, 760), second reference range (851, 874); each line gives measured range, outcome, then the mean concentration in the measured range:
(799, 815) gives 0.023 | 12.1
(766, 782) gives -0.010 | 12.3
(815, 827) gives 0.003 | 12.5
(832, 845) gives 0.042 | 12.2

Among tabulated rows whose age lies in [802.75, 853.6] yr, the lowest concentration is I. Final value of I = 11.56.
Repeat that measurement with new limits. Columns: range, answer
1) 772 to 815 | 11.57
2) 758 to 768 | 12.05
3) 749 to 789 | 11.62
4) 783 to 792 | 11.85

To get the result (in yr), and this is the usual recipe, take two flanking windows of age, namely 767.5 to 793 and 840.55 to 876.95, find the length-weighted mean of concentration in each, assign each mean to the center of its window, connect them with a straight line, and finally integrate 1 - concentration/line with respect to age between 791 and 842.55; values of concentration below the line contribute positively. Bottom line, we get 0.62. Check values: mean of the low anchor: 12.2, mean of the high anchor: 12.7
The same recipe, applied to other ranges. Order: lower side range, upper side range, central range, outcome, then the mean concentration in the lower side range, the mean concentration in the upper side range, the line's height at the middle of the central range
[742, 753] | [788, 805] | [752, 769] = -0.21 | 11.9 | 12.3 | 12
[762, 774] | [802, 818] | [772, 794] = 0.45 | 12.4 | 12.3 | 12.4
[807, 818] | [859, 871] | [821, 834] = 0.37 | 12.2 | 12.8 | 12.4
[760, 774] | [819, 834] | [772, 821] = -0.12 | 12.4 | 12.1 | 12.2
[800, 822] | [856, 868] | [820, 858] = 0.87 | 12.3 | 12.9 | 12.6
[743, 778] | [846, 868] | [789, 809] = 0.08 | 12.1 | 12.8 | 12.4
